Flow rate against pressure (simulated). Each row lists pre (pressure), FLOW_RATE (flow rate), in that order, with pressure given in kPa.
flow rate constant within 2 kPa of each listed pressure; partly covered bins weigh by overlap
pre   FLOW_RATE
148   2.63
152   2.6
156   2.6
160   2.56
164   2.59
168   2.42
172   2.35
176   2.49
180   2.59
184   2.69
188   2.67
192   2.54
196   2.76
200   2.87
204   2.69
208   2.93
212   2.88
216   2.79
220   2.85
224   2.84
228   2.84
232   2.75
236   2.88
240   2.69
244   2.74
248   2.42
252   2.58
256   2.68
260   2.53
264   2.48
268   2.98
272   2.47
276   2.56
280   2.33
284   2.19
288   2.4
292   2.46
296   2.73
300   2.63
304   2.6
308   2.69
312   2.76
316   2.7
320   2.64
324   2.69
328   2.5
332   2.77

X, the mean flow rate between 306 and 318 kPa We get 2.72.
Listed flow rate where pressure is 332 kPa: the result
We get 2.77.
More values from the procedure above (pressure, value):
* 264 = 2.48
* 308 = 2.69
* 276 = 2.56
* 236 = 2.88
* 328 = 2.5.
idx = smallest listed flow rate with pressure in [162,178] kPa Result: 2.35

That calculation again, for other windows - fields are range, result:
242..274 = 2.42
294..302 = 2.63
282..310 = 2.19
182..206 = 2.54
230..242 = 2.69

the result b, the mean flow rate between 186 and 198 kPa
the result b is 2.66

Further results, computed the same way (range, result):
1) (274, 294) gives 2.39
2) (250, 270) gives 2.65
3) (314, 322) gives 2.67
